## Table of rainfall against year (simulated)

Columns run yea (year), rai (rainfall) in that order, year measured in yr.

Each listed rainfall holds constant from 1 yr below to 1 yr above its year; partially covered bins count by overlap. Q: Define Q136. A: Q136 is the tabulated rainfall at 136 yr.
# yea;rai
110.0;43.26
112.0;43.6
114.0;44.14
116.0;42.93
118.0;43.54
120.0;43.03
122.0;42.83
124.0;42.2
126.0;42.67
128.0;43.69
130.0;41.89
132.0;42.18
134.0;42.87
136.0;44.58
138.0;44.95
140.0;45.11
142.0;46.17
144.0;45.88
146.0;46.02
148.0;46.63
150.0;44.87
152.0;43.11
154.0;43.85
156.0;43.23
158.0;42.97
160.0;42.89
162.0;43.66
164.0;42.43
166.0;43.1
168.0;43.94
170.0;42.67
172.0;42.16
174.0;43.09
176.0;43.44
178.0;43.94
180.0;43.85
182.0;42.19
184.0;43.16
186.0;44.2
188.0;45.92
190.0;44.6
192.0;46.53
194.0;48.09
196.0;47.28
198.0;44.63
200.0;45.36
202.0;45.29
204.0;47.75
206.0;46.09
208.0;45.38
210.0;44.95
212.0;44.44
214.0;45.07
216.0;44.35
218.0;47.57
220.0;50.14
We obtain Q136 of 44.58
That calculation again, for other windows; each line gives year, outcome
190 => 44.6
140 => 45.11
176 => 43.44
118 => 43.54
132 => 42.18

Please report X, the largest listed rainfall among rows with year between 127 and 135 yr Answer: 43.69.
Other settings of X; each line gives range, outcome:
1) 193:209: 48.09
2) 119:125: 43.03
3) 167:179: 43.94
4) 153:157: 43.85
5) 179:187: 44.2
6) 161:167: 43.66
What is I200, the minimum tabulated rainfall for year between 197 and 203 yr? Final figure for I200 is 44.63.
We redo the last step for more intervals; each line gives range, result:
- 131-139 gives 42.18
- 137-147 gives 44.95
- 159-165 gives 42.43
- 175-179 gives 43.44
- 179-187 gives 42.19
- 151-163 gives 42.89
